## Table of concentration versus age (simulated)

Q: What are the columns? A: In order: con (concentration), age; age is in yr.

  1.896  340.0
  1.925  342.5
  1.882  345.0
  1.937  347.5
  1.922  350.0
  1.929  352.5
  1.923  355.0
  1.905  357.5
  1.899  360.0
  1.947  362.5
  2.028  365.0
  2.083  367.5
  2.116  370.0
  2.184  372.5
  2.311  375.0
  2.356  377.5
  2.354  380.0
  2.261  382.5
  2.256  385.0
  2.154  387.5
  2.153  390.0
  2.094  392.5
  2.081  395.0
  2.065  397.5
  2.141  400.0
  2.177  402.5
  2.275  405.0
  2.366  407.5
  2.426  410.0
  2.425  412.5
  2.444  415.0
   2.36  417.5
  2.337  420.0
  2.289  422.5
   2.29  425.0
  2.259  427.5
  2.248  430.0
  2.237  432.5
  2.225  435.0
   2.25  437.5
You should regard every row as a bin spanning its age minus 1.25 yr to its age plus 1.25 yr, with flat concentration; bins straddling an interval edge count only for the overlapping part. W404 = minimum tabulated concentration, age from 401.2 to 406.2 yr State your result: 2.177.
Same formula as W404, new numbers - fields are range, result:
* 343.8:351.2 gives 1.882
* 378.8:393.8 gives 2.094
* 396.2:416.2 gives 2.065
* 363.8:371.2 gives 2.028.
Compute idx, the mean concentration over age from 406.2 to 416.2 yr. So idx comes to 2.41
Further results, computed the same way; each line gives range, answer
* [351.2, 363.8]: 1.92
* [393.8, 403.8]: 2.12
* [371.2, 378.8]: 2.28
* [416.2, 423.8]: 2.33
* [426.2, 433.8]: 2.25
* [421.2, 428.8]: 2.28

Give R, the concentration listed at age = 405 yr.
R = 2.275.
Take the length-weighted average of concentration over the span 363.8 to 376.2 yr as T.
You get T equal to 2.14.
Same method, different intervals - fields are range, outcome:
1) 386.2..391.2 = 2.15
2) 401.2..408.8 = 2.27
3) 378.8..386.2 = 2.29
